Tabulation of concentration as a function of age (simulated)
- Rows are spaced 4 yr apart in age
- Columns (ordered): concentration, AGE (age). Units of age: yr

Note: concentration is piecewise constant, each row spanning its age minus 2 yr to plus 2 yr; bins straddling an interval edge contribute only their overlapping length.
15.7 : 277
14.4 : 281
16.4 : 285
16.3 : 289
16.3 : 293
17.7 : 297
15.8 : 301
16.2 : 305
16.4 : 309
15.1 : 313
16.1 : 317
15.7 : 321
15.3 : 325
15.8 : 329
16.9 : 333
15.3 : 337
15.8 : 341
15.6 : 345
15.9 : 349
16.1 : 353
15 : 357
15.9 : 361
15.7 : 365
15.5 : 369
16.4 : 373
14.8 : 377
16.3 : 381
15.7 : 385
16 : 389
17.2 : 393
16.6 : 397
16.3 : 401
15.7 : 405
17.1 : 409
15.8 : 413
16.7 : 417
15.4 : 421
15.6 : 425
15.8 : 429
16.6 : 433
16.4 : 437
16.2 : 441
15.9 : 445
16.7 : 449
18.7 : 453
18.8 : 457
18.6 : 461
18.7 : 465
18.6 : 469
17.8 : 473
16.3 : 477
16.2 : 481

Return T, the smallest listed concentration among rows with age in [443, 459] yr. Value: 15.9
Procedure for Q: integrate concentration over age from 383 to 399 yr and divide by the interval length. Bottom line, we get 16.4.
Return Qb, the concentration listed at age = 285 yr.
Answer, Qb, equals 16.4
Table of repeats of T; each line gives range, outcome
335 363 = 15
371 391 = 14.8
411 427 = 15.4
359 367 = 15.7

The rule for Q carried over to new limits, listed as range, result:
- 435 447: 16.2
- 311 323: 15.6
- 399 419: 16.3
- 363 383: 15.7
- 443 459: 17.5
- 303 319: 15.9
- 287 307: 16.5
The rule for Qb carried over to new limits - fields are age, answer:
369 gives 15.5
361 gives 15.9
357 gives 15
